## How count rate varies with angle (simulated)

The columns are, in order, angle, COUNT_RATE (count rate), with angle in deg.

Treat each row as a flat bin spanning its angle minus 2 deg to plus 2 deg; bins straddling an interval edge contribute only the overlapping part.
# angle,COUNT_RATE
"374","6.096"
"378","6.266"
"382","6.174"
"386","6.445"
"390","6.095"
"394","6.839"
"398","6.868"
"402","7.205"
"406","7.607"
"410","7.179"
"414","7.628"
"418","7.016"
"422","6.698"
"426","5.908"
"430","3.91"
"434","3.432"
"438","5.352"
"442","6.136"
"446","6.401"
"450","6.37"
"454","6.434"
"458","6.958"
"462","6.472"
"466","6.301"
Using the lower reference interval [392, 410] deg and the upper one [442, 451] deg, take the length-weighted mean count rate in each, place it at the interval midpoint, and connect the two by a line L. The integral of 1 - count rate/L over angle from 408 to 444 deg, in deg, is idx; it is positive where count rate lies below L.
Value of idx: 4.3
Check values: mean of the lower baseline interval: 7.14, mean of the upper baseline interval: 6.33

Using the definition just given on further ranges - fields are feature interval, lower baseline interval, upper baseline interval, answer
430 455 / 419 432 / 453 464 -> 2.68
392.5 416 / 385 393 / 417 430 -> -3.81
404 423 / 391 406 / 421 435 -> -4.15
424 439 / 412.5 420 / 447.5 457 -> 5.06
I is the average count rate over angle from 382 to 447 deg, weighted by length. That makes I 6.29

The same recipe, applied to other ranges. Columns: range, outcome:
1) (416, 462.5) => 5.91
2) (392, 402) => 6.92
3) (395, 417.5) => 7.26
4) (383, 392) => 6.26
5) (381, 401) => 6.54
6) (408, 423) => 7.16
